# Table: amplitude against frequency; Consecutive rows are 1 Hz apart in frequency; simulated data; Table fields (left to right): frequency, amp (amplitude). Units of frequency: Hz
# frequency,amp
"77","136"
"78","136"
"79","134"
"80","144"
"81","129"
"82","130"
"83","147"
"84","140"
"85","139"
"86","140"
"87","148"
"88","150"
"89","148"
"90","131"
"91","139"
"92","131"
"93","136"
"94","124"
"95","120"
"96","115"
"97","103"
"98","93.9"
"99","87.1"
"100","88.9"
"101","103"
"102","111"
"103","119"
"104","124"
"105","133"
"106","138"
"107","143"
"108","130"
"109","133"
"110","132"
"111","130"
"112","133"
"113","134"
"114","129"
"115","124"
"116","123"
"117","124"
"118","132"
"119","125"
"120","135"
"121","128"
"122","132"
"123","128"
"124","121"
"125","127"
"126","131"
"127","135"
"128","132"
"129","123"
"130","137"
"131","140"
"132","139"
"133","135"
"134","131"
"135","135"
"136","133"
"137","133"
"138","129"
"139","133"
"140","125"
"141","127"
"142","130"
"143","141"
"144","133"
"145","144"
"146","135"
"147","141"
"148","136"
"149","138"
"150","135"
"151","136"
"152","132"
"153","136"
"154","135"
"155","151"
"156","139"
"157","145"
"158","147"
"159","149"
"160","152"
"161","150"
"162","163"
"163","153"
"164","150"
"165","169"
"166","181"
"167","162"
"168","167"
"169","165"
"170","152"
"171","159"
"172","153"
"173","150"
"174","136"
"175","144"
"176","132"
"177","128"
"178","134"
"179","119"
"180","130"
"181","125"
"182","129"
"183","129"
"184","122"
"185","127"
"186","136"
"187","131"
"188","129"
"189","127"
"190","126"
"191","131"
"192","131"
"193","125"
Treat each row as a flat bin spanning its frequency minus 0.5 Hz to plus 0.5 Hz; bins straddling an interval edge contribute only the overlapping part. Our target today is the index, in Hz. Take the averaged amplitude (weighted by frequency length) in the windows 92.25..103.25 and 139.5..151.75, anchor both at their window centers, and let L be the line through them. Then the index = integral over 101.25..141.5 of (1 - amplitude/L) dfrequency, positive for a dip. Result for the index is -2.69 Hz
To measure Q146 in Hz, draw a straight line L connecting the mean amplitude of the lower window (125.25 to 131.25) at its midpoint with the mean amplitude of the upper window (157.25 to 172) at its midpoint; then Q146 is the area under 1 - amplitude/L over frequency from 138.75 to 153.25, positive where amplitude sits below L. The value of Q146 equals 1.0 Hz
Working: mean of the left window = 132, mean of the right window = 158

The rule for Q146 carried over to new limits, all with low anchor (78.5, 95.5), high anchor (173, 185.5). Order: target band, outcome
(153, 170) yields -2.92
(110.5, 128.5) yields 0.76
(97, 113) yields 1.87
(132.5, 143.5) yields 0.11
